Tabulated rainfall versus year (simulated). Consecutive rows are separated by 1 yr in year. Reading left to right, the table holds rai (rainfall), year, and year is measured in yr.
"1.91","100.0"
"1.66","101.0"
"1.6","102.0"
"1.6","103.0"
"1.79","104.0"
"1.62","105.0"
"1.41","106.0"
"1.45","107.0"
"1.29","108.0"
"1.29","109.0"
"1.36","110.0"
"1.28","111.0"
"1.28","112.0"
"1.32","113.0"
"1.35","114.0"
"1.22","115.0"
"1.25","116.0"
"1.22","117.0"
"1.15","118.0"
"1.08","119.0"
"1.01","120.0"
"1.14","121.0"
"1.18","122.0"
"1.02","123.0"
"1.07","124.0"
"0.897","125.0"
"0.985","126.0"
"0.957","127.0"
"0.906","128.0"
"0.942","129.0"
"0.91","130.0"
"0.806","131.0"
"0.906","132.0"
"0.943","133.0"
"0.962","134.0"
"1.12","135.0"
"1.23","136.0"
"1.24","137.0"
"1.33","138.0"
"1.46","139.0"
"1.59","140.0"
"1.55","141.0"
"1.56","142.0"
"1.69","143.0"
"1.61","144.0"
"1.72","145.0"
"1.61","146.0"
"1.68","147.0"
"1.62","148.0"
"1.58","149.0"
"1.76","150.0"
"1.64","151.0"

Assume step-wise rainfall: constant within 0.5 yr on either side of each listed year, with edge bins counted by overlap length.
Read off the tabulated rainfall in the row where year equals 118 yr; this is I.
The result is 1.15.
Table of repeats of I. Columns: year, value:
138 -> 1.33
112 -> 1.28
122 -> 1.18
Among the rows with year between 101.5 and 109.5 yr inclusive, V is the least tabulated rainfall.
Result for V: 1.29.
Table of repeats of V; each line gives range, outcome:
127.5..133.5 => 0.806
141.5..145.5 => 1.56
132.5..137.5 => 0.943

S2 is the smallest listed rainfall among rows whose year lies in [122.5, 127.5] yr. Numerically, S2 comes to 0.897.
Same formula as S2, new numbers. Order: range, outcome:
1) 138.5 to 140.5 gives 1.46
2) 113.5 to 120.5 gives 1.01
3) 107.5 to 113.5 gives 1.28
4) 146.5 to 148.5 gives 1.62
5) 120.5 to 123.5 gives 1.02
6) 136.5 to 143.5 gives 1.24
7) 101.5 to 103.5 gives 1.6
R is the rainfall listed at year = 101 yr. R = 1.66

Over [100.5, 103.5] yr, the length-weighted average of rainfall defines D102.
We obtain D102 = 1.62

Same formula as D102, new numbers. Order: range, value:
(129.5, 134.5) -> 0.905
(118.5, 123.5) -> 1.09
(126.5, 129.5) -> 0.935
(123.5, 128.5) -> 0.963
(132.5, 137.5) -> 1.1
